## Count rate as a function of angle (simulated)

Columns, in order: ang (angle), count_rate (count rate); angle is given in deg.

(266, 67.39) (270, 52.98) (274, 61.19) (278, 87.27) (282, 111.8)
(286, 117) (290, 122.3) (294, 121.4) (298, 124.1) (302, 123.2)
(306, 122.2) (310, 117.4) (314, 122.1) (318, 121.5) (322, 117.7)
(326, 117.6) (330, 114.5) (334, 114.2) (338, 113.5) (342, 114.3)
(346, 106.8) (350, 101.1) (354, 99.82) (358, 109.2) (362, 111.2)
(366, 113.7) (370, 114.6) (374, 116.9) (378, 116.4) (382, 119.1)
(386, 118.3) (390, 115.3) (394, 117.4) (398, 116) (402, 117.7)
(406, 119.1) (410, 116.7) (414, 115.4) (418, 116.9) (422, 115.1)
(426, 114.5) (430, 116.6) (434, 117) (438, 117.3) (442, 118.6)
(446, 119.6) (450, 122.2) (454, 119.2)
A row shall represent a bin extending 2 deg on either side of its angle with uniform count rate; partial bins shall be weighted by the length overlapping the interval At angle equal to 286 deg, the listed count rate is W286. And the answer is 117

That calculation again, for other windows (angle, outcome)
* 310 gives 117.4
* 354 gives 99.82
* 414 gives 115.4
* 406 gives 119.1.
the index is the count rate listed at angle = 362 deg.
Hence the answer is 111.2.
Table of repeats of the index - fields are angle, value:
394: 117.4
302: 123.2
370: 114.6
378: 116.4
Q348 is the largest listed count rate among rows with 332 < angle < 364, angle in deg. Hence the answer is 114.3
